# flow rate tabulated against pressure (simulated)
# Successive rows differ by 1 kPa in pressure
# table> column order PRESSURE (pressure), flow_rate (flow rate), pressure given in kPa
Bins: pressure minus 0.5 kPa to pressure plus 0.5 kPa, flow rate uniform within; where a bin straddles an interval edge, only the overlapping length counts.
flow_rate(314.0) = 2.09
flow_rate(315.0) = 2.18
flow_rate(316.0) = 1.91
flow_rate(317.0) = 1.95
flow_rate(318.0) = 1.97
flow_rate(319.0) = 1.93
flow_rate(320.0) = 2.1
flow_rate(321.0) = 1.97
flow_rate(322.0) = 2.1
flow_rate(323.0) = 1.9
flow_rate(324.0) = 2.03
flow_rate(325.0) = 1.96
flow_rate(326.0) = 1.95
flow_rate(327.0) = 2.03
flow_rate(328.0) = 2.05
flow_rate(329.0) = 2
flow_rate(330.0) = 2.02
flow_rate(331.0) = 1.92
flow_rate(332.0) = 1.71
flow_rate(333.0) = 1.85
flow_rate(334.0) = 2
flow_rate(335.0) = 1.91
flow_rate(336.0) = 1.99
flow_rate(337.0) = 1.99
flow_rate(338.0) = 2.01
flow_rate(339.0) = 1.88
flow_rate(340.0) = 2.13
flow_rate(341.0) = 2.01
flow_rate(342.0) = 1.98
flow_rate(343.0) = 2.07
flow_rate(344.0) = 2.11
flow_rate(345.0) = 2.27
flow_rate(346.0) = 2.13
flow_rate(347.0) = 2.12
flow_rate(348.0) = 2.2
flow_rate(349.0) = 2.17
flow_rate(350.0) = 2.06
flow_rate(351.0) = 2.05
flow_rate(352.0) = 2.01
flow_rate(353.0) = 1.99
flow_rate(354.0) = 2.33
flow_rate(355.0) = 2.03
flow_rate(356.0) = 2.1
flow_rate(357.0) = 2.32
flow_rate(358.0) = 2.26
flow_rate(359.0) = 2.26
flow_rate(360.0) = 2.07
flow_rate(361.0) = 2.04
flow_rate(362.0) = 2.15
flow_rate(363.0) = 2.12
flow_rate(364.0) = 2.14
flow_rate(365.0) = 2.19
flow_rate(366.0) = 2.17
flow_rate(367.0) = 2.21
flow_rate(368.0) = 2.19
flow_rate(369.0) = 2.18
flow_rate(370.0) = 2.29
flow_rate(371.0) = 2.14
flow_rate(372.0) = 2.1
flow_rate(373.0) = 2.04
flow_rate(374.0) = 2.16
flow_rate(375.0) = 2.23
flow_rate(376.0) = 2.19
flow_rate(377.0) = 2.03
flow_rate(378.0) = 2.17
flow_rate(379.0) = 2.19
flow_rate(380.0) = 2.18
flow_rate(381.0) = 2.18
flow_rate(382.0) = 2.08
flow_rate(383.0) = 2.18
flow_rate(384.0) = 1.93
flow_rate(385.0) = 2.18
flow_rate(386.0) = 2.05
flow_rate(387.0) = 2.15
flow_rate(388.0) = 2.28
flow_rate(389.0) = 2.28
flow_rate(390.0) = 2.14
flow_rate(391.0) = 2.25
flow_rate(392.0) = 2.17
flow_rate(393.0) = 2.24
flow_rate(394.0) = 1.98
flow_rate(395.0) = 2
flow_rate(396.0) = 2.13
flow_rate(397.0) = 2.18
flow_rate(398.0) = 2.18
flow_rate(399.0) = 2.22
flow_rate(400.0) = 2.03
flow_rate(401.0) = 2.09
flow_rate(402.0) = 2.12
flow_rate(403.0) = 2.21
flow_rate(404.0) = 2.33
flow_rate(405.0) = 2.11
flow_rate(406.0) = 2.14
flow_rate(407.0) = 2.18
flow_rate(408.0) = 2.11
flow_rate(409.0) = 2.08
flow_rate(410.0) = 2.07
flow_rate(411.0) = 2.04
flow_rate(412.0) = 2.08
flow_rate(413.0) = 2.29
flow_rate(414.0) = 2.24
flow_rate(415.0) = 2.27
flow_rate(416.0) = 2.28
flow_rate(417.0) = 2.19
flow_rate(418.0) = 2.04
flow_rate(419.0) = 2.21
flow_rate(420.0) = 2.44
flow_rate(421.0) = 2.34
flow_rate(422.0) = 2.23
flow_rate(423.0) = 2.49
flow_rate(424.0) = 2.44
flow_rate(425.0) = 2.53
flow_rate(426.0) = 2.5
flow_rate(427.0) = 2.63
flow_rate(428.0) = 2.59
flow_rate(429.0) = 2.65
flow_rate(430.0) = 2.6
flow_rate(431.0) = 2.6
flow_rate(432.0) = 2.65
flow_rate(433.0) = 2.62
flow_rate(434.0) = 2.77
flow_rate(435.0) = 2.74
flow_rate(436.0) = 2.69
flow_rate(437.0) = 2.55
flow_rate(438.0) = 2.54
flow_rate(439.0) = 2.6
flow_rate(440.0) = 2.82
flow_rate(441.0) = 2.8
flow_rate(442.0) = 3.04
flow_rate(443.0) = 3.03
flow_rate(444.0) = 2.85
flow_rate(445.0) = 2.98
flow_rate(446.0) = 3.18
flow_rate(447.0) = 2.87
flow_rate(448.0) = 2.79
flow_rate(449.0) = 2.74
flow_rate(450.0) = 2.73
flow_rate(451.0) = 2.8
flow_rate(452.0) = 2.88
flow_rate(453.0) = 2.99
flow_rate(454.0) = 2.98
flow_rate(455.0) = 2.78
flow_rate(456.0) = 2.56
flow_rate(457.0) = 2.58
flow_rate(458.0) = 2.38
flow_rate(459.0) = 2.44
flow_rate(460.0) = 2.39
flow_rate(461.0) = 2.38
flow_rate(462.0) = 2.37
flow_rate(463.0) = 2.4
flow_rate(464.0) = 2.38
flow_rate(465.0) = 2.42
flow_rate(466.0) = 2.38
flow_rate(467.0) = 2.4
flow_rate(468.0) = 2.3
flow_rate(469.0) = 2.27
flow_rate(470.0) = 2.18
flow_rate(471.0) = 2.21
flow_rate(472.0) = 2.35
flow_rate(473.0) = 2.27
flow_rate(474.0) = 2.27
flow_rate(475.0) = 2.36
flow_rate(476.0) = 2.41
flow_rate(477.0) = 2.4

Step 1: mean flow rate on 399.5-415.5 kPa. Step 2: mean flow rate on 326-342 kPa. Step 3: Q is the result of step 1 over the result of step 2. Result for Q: 1.09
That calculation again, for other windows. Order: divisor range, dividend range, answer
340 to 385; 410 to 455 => 1.21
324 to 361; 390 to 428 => 1.08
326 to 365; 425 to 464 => 1.30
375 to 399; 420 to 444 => 1.22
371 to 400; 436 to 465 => 1.26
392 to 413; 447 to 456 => 1.32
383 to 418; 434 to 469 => 1.24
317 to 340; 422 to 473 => 1.32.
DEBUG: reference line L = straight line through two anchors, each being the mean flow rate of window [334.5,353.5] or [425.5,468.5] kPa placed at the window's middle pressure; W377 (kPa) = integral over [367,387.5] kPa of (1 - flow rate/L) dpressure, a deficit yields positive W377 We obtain 1.0 kPa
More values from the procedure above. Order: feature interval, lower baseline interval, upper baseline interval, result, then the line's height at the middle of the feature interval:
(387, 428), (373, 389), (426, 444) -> 3.29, 2.42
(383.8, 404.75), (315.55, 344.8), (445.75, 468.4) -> 1.34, 2.3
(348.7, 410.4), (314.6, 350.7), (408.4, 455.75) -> 3.55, 2.28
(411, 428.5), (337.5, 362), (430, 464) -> 1.44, 2.54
